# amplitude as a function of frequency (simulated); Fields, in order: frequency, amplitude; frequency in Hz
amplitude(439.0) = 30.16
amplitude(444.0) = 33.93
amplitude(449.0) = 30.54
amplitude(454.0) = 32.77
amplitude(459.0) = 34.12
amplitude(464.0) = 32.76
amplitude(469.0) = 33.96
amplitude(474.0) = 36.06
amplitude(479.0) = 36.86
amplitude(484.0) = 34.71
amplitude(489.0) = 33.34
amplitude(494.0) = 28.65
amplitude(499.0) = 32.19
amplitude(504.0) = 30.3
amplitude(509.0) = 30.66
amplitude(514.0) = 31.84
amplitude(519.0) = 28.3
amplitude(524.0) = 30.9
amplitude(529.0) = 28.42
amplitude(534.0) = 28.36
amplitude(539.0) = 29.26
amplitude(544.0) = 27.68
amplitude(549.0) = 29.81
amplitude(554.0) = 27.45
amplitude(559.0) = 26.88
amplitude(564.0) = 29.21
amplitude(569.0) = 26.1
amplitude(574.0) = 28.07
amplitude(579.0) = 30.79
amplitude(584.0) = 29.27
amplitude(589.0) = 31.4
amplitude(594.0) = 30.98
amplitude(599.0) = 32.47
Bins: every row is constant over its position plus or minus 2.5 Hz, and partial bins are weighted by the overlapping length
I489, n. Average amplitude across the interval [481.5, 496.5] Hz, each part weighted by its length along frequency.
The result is 32.2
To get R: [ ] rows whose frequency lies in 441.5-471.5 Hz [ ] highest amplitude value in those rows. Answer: 34.12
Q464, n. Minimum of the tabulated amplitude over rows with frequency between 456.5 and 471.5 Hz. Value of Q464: 32.76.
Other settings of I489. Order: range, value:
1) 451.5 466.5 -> 33.2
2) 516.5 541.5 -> 29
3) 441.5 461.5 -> 32.8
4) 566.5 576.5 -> 27.1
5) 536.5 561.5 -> 28.2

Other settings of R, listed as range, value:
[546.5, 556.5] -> 29.81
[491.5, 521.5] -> 32.19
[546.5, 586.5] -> 30.79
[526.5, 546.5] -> 29.26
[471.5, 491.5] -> 36.86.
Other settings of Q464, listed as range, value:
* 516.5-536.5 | 28.3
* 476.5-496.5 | 28.65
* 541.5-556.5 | 27.45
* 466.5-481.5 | 33.96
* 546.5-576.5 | 26.1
